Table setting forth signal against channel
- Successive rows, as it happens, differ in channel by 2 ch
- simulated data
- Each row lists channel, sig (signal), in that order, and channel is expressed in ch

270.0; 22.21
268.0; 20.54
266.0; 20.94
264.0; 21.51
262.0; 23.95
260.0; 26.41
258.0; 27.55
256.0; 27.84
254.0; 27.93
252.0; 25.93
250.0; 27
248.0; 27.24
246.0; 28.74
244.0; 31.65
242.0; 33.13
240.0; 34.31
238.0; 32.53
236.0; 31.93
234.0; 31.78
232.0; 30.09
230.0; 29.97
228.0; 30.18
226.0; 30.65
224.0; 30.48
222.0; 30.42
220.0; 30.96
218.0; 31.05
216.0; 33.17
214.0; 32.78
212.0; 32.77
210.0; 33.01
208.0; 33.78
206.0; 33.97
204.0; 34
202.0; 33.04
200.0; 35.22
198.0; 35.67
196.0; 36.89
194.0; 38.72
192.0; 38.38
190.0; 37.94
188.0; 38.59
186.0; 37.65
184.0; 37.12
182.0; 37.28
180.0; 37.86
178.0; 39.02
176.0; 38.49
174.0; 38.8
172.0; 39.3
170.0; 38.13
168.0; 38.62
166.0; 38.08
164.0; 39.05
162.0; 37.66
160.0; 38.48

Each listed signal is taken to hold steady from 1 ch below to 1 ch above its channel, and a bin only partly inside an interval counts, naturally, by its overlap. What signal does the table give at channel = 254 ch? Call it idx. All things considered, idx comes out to 27.93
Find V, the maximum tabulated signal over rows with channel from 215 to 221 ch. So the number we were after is 33.17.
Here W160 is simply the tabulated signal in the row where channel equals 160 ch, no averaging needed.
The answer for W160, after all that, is 38.48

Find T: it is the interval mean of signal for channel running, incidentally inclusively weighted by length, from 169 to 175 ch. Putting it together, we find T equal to 38.7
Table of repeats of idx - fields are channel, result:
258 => 27.55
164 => 39.05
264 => 21.51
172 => 39.3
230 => 29.97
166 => 38.08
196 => 36.89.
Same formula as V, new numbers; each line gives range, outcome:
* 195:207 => 36.89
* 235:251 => 34.31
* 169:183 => 39.3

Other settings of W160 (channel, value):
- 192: 38.38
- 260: 26.41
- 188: 38.59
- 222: 30.42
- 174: 38.8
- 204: 34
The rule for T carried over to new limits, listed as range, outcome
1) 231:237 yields 31.3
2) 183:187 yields 37.4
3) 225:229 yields 30.4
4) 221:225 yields 30.5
